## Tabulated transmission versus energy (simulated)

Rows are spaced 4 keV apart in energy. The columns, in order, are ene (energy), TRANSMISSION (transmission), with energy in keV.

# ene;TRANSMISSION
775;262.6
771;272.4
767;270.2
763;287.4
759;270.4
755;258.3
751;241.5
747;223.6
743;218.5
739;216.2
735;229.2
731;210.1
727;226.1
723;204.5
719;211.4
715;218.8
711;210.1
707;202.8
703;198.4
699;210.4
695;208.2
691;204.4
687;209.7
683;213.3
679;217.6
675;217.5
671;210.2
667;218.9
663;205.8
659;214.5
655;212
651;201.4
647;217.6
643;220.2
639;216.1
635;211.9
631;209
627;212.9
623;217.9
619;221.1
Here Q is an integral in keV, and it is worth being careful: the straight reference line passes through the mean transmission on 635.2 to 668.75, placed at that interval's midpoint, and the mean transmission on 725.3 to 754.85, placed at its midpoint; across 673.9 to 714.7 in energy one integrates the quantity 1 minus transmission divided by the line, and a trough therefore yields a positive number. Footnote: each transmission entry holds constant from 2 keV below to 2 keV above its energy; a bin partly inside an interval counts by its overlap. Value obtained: 1.81 keV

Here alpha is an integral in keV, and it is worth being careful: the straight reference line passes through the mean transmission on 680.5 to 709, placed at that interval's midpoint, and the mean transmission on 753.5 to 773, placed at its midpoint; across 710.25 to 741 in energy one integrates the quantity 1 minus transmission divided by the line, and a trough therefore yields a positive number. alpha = 2.61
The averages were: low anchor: 207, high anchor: 272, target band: 216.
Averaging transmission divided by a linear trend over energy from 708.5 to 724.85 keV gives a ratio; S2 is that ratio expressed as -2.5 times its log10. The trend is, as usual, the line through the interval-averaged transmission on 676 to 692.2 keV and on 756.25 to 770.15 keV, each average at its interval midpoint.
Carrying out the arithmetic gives 0.13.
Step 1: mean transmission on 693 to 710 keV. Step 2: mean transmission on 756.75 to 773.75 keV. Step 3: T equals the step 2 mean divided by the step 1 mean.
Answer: 1.3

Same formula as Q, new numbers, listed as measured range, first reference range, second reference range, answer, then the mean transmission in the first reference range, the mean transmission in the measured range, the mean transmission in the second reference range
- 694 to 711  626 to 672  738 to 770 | 1.93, 213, 205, 250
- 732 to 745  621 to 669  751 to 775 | 1.85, 213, 220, 268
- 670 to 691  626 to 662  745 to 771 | 1.36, 213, 213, 260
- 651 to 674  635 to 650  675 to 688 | 0.39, 216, 212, 214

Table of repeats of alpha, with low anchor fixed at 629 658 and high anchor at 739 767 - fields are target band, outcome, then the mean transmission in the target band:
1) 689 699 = 1.0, 207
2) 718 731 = 1.4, 214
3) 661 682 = 0.8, 214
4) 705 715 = 1.1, 209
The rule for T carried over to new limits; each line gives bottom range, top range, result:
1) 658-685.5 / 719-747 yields 1.02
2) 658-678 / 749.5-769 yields 1.25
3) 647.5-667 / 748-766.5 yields 1.25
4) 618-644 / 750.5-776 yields 1.24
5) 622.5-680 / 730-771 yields 1.15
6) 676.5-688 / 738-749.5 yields 1.03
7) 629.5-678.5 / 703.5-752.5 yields 1.02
